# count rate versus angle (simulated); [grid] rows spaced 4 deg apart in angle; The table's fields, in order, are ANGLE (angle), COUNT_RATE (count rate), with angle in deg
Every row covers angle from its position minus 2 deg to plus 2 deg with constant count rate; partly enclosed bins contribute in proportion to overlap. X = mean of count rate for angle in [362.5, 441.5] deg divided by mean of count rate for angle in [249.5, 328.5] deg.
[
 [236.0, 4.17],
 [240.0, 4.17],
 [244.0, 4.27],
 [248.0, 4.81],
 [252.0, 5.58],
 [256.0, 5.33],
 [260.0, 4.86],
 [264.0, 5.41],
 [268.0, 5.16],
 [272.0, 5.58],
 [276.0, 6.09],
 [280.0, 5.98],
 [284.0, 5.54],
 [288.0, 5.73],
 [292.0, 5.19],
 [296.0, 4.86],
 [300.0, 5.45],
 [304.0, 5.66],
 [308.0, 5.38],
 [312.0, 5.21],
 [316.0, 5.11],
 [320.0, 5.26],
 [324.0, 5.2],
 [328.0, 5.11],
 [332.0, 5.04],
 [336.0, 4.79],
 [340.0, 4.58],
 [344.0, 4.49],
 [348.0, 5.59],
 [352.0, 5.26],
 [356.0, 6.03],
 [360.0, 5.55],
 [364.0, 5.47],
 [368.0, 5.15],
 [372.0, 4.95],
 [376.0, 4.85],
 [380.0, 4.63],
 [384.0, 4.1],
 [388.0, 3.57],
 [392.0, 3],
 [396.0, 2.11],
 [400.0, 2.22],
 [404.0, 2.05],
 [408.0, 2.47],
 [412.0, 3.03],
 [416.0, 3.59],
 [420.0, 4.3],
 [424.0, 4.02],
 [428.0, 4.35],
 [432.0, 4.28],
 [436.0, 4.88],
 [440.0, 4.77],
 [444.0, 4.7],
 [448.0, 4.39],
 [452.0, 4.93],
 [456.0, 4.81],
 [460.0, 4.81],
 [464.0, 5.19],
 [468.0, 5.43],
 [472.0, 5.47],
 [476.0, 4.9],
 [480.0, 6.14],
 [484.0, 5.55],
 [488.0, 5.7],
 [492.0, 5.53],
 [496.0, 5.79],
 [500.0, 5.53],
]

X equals 0.72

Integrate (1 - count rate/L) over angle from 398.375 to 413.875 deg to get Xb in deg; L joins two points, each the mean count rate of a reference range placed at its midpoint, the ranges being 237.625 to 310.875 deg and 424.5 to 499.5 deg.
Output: 8.13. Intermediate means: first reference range 5.27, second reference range 5.08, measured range 2.44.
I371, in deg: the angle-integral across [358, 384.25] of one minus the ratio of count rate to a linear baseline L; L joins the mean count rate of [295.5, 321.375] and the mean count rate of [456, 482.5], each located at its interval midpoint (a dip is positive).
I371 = 1.4 deg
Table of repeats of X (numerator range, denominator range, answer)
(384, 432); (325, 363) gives 0.63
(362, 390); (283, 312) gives 0.87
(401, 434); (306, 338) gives 0.68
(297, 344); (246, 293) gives 0.94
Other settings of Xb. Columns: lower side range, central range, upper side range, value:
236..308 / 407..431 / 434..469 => 5.98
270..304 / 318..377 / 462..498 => 4.12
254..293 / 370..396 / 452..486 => 6.51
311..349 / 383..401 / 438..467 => 7.09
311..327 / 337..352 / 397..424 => -1.20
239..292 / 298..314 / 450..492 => -0.41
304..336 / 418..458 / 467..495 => 6.66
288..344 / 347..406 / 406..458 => 5.08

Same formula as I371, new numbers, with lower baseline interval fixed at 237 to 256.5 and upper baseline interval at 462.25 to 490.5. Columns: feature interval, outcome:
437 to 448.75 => 1.6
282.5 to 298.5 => -1.4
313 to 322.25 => -0.4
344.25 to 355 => -0.5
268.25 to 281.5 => -2.6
